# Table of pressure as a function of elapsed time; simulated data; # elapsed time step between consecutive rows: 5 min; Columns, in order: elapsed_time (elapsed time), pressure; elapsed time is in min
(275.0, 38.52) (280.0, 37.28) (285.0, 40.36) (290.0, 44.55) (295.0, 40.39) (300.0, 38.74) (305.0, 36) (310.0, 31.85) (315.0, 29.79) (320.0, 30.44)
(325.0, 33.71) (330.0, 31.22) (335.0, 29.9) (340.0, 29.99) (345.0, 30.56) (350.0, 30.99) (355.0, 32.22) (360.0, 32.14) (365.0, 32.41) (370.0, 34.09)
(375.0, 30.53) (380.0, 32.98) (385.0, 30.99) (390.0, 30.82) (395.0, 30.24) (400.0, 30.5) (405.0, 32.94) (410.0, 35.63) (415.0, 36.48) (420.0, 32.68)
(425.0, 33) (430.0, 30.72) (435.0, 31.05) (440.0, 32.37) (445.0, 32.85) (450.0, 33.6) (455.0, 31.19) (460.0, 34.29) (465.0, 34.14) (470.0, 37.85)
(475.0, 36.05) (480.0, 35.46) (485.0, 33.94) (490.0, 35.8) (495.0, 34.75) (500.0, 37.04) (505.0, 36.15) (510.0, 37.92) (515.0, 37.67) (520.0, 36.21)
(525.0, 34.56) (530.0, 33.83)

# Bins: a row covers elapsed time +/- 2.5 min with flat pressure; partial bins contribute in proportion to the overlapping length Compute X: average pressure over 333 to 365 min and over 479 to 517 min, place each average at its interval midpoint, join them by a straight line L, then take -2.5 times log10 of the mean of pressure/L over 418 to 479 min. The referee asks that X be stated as 0.034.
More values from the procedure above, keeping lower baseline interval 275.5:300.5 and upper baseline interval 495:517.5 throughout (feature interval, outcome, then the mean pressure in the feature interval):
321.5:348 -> 0.262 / 31.1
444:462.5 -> 0.146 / 33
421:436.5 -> 0.199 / 31.7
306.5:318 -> 0.265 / 31.3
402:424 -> 0.123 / 34.2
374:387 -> 0.223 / 31.6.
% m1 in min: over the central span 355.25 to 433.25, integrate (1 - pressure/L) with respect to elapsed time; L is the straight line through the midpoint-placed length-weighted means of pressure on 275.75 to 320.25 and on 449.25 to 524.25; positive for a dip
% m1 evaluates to 8.25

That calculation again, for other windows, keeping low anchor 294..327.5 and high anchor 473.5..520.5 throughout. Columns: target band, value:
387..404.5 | 2.1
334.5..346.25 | 1.5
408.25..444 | 2.3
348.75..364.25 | 1.2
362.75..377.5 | 1.0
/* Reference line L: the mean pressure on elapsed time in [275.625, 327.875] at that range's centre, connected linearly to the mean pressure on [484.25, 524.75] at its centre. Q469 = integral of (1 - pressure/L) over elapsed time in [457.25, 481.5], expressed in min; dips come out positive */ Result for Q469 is 0.5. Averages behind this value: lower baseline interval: 36.4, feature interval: 35.5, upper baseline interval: 36.2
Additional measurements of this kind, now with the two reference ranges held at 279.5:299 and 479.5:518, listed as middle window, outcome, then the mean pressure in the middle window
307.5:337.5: 6.7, 31.2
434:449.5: 2.1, 32.4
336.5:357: 4.5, 30.9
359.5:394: 6.2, 31.9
